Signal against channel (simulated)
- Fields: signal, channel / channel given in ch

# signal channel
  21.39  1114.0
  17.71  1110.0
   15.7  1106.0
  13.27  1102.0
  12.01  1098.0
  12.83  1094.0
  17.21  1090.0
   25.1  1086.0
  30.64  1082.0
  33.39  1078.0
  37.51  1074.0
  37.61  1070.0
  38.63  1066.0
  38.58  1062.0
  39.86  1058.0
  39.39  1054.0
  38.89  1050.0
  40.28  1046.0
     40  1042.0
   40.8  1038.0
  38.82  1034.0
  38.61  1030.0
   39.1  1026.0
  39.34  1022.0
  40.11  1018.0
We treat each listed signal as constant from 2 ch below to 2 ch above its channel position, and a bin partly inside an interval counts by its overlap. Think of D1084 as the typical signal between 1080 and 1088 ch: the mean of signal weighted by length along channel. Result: 27.9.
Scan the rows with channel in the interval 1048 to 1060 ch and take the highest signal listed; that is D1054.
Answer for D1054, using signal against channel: 39.86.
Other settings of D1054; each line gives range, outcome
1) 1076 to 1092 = 33.39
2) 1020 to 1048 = 40.8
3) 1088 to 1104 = 17.21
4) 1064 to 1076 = 38.63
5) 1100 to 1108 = 15.7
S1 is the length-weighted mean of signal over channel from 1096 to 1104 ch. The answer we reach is 12.6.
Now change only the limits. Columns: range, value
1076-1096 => 23.8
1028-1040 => 39.4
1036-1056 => 39.9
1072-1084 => 33.8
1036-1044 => 40.4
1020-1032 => 39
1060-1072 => 38.3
